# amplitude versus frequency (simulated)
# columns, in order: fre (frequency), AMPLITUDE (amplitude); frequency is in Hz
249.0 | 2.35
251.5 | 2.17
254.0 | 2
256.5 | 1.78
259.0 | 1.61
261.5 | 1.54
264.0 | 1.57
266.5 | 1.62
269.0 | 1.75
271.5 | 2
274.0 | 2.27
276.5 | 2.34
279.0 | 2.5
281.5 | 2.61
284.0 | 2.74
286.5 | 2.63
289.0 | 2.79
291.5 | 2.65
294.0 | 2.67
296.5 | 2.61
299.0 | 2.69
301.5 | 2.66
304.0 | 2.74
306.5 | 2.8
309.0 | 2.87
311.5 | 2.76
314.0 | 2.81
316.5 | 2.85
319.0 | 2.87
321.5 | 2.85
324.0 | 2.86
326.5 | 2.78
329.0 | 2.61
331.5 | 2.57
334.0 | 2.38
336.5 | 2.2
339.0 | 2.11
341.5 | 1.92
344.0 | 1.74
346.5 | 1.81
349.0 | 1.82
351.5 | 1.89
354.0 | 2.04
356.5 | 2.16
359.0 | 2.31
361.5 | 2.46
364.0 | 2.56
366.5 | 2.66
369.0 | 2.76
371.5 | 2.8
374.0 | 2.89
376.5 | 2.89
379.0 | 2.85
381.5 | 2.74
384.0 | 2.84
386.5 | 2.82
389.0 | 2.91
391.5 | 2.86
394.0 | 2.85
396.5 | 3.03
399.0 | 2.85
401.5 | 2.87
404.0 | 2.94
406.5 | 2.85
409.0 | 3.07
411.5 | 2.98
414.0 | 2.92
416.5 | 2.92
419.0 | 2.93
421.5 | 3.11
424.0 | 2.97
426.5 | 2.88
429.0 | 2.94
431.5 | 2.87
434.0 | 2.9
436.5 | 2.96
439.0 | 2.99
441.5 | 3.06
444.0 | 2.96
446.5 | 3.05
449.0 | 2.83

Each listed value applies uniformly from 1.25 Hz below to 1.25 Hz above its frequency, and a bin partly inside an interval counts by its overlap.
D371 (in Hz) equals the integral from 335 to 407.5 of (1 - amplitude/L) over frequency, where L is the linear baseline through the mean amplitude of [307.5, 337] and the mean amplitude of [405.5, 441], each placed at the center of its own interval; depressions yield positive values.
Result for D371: 7.8 Hz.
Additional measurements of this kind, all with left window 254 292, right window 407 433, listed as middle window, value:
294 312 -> -3.25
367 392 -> -0.90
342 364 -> 4.54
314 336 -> -2.53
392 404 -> -0.29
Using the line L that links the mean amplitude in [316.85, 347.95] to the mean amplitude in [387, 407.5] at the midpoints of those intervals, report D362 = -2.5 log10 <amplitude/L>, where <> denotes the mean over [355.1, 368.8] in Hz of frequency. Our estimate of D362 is 0.08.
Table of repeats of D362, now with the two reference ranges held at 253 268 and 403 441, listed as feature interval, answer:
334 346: 0.14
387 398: -0.07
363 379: -0.09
